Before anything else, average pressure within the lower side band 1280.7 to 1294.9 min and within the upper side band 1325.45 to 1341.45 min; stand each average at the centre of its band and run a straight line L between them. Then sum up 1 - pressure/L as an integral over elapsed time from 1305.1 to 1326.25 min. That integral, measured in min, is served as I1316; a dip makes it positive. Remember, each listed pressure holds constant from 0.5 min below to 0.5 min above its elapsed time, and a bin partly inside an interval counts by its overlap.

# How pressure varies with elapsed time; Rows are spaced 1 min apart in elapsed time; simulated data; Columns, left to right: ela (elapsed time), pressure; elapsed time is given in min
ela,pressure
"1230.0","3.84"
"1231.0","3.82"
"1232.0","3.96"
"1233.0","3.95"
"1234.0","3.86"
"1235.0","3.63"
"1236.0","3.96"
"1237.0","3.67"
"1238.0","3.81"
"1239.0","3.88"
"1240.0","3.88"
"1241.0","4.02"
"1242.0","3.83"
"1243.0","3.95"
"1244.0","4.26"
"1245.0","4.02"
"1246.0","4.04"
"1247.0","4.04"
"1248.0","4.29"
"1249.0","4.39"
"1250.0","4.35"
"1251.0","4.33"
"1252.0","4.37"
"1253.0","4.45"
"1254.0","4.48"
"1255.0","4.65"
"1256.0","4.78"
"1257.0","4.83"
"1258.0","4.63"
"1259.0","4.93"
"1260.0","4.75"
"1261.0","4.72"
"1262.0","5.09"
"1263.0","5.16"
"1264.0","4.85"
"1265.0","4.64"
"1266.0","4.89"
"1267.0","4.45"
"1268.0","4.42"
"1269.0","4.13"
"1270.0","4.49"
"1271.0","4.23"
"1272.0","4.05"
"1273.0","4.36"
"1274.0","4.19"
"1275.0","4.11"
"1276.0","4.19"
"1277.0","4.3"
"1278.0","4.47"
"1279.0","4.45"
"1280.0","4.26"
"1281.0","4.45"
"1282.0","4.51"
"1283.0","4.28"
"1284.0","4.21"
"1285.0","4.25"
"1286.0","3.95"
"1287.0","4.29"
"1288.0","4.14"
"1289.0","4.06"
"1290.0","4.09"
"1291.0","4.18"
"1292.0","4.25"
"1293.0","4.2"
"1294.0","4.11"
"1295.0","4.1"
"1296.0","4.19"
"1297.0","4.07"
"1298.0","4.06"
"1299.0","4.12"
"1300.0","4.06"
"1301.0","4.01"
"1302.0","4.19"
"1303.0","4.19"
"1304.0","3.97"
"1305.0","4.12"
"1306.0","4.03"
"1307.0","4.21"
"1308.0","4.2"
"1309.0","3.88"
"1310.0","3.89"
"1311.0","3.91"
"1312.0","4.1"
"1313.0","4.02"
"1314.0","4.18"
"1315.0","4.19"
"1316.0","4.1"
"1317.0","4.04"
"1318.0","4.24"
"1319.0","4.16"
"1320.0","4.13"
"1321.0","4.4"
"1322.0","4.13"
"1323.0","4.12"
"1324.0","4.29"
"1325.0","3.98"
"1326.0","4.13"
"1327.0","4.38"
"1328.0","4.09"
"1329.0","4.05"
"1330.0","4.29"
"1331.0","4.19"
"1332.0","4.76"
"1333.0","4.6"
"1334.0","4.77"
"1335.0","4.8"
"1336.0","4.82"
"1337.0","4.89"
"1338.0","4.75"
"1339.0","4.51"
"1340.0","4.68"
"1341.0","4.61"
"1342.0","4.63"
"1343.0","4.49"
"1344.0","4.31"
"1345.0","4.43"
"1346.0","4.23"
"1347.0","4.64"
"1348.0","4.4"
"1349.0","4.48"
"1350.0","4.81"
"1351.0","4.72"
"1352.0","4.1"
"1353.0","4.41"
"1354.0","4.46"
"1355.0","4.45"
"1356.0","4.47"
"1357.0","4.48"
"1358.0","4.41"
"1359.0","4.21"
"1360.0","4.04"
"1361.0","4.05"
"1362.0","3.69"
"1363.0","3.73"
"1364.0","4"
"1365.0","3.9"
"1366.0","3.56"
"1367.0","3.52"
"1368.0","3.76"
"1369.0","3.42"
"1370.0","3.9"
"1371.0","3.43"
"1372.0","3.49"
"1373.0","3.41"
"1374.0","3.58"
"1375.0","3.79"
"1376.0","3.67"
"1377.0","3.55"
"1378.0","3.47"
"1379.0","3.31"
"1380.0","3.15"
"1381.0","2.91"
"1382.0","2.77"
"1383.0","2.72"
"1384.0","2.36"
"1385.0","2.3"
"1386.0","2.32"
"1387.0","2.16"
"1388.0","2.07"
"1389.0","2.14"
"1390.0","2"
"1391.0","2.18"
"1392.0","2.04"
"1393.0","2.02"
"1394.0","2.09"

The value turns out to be 1.4 min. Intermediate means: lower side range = 4.21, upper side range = 4.52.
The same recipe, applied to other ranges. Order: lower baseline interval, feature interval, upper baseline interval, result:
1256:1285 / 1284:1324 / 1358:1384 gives 0.6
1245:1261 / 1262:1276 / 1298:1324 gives -0.3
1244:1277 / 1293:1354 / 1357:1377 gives -3.6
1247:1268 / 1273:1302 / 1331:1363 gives 2.4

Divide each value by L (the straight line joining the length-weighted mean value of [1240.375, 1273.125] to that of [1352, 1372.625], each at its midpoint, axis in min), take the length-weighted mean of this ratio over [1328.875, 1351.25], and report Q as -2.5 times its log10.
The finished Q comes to -0.125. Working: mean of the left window 4.45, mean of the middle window 4.57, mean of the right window 3.97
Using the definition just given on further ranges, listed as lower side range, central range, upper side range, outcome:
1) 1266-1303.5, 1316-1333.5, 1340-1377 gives -0.018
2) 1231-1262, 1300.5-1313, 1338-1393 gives -0.030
